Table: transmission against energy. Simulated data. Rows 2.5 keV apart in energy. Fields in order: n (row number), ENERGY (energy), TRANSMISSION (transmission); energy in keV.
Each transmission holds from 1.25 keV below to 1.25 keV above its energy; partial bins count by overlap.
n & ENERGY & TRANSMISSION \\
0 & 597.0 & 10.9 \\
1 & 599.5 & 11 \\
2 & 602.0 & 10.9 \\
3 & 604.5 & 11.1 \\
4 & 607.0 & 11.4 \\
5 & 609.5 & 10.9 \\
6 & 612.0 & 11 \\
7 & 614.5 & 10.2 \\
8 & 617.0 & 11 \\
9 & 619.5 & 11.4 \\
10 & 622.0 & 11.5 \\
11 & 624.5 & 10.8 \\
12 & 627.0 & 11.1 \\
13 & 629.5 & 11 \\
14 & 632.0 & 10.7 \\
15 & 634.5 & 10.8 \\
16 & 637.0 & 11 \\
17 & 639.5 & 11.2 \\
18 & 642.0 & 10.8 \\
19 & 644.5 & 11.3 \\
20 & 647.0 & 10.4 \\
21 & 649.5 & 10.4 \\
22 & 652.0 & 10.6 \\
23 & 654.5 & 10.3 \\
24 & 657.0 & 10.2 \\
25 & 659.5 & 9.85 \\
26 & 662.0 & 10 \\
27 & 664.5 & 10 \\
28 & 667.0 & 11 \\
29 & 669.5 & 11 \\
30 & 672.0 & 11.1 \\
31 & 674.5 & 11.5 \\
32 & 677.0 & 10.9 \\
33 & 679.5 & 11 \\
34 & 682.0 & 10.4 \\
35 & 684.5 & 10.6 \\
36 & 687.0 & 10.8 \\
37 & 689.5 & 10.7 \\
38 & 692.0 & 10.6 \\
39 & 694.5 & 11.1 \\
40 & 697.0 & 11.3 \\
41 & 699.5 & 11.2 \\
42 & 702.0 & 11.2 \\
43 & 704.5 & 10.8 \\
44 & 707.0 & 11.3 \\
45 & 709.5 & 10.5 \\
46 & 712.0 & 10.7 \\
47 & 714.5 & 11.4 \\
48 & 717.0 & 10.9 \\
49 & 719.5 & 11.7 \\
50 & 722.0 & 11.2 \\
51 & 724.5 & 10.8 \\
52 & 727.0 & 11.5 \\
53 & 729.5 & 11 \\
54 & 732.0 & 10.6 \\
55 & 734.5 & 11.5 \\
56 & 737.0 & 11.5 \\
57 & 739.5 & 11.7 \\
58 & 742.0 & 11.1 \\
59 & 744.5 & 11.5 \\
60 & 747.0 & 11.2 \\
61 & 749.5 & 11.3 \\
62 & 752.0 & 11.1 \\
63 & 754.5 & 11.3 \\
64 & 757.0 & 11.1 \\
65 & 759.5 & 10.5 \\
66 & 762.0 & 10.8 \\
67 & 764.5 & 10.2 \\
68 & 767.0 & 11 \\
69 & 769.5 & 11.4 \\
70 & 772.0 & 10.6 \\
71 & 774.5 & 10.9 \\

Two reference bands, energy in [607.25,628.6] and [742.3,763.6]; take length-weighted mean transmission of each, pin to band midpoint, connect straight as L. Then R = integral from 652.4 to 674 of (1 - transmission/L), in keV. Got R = 1.1 keV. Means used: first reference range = 11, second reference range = 11.1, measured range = 10.5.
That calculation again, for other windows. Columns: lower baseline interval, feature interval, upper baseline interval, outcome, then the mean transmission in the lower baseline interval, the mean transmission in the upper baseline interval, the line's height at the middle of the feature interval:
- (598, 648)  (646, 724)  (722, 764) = 1.9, 11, 11.1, 11.1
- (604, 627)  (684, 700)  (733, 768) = 0.3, 11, 11.1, 11.1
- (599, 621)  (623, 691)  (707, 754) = 2.1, 11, 11.2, 11.1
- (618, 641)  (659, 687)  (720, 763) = 1.0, 11.1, 11.2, 11.1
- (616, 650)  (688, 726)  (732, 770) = 0.1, 11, 11.1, 11.1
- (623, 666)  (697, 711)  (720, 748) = 0.0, 10.6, 11.2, 11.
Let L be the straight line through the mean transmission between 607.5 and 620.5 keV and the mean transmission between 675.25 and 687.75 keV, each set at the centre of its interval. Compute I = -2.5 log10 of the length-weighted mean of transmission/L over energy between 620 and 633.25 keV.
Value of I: -0.01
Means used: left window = 10.9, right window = 10.8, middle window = 11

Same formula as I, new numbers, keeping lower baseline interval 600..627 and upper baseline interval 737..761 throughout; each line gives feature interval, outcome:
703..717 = 0.021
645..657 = 0.062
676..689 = 0.038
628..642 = 0.012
